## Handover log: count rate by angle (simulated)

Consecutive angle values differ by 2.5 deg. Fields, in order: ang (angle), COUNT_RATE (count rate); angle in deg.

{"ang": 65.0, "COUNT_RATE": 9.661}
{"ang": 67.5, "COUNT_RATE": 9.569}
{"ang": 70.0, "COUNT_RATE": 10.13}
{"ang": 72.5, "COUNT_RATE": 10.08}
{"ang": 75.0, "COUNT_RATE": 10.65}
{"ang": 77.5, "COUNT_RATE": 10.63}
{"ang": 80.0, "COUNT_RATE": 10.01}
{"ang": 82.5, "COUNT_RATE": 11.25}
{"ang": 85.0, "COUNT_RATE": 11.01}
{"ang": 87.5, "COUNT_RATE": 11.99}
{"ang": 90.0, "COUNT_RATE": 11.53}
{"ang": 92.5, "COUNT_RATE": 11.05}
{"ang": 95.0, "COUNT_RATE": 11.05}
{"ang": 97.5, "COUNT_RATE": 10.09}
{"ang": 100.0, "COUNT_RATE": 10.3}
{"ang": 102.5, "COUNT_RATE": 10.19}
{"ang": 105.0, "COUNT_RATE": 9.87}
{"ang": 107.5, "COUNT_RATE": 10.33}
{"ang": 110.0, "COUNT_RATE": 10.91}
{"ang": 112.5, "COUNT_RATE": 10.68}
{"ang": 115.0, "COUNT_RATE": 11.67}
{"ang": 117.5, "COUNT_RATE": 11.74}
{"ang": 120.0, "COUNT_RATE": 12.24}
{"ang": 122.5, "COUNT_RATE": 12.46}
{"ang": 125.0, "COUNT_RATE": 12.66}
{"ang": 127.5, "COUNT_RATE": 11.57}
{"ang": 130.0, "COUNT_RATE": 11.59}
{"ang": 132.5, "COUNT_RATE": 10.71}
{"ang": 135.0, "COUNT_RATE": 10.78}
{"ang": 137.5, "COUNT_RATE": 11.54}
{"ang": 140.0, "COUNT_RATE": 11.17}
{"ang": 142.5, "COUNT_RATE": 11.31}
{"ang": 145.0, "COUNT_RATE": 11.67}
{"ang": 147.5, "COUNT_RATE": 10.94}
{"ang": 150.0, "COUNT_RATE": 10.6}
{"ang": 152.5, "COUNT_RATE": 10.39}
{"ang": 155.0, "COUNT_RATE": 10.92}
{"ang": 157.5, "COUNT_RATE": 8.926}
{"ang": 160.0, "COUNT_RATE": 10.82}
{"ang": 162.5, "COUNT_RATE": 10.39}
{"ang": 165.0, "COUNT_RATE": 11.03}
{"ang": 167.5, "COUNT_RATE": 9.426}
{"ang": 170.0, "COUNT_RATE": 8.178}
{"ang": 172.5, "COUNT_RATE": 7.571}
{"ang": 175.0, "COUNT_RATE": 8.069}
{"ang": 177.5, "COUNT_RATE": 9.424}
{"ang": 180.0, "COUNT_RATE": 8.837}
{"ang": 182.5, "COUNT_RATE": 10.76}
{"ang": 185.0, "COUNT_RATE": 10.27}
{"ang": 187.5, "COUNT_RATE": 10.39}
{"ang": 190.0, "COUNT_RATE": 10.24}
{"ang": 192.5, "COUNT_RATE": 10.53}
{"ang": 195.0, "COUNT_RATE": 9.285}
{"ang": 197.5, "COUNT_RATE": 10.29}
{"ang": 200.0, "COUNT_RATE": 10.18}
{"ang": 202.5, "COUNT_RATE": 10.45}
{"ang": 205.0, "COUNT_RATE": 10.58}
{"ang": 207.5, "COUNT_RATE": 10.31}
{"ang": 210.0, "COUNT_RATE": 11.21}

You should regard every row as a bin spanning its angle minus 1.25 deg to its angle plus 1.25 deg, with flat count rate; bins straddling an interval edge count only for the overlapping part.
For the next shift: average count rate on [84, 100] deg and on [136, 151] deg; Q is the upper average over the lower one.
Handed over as 1.01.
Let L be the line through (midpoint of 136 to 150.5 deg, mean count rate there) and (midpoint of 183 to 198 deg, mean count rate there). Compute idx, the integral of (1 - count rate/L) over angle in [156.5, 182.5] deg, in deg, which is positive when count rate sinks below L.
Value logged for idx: 3.2 deg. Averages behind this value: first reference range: 11.2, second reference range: 10.2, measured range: 9.34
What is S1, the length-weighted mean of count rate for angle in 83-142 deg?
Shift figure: 11.2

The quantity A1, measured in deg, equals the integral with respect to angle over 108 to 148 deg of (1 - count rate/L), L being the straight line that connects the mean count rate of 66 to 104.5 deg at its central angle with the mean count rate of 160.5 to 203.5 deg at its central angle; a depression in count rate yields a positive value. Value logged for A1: -4.8 deg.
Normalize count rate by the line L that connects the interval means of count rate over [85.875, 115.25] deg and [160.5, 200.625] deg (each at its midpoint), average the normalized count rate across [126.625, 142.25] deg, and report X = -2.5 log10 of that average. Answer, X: -0.09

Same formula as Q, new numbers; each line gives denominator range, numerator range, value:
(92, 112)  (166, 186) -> 0.87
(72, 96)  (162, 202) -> 0.88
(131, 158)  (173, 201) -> 0.90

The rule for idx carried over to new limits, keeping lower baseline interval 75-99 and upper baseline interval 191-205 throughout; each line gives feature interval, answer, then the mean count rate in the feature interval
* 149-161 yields 0.2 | 10.3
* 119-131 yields -1.6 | 12.1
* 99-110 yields 0.6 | 10.3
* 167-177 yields 2.0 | 8.31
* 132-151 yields -1.0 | 11.1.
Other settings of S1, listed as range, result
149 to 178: 9.64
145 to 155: 10.8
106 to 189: 10.6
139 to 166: 10.7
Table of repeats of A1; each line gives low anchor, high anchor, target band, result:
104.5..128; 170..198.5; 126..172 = -0.4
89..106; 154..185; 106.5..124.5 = -2.1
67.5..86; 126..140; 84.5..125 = -1.0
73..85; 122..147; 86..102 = -0.1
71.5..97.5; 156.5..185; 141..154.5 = -1.6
